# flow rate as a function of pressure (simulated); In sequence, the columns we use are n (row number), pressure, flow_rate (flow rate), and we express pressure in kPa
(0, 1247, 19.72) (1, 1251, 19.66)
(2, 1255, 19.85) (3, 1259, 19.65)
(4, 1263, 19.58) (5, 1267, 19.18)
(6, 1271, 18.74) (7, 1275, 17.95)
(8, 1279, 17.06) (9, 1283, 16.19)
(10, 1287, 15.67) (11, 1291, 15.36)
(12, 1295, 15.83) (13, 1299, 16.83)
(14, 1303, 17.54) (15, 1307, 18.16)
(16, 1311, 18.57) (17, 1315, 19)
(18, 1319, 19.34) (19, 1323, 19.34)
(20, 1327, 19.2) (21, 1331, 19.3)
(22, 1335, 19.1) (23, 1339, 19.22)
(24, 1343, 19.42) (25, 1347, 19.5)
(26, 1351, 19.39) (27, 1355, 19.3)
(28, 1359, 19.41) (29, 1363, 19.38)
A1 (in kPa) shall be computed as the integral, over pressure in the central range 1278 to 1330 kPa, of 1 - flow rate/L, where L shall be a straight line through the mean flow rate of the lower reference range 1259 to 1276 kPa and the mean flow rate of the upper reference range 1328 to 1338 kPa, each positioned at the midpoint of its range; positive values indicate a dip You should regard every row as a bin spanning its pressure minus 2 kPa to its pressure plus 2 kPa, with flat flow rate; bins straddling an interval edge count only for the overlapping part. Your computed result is 4.16 kPa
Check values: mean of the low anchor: 19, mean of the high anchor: 19.2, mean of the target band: 17.6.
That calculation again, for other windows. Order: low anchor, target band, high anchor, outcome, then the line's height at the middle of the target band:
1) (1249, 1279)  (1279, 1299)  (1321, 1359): 3.30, 19.2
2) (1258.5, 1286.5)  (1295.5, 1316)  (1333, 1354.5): 0.96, 18.7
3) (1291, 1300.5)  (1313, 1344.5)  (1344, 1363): -2.22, 18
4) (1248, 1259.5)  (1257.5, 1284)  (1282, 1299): -0.65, 17.9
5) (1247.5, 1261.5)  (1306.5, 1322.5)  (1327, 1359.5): 0.47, 19.4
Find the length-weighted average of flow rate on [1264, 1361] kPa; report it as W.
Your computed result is 18.3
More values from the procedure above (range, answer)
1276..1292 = 16.2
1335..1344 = 19.3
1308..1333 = 19.1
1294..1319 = 17.9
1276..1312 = 16.8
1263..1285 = 18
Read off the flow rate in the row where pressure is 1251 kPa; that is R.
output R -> 19.66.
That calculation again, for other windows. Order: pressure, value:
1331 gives 19.3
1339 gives 19.22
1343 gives 19.42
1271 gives 18.74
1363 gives 19.38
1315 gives 19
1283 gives 16.19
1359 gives 19.41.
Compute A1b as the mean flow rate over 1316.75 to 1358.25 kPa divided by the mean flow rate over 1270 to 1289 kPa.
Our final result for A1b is 1.1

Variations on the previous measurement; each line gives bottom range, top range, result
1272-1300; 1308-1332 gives 1.16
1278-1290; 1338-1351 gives 1.20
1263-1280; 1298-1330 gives 1.01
